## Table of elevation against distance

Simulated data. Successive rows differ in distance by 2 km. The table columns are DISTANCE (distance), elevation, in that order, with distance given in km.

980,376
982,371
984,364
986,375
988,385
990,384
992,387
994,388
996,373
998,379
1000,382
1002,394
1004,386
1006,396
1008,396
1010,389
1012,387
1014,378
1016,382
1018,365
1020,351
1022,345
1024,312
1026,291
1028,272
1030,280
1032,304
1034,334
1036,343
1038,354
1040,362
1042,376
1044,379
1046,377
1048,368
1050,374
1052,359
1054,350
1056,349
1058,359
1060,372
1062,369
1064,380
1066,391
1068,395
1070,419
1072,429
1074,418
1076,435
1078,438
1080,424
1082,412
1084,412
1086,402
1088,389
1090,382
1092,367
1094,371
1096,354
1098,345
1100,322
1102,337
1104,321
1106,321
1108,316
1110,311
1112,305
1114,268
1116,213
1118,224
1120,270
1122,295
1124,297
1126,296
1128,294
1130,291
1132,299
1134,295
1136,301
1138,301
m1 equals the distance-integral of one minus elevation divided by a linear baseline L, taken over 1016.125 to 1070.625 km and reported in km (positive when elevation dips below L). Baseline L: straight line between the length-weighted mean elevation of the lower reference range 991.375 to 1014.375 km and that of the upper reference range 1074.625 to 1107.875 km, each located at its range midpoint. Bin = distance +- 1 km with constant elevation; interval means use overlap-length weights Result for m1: 4.1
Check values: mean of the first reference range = 386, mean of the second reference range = 376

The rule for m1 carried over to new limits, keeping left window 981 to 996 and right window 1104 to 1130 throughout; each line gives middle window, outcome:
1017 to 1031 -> 1.5 km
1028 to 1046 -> 0.2 km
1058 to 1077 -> -4.6 km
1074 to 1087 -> -4.5 km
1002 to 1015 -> -0.9 km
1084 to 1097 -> -3.2 km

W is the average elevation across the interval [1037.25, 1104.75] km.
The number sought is 379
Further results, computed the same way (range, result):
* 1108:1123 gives 273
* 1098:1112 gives 322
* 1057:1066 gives 372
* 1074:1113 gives 368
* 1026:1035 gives 297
